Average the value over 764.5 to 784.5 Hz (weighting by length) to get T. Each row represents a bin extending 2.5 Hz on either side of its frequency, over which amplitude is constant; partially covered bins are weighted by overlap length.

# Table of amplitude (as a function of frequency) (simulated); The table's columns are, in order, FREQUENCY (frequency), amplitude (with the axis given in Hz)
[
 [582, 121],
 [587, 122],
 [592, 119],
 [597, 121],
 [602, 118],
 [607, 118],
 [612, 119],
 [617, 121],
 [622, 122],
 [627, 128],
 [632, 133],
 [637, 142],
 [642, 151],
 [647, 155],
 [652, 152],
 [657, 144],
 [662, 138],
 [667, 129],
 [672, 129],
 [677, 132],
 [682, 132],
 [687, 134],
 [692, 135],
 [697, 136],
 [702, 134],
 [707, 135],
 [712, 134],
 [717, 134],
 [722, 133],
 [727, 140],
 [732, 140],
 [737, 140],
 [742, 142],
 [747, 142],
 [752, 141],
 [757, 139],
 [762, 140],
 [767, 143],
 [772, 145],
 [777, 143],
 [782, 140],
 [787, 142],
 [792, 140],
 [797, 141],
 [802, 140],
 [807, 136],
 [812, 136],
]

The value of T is 143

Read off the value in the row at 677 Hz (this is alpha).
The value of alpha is 132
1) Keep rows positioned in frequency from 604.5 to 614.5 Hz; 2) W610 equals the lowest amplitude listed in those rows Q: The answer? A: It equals 118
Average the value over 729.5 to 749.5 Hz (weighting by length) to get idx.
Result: 141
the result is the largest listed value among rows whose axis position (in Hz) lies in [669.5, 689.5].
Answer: 134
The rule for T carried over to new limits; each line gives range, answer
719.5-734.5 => 138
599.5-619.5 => 119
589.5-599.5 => 120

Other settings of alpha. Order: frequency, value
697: 136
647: 155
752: 141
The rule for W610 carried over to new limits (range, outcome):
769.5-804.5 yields 140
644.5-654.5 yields 152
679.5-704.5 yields 132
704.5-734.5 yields 133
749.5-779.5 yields 139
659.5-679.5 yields 129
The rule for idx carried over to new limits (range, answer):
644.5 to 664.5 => 147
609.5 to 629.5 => 122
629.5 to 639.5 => 138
